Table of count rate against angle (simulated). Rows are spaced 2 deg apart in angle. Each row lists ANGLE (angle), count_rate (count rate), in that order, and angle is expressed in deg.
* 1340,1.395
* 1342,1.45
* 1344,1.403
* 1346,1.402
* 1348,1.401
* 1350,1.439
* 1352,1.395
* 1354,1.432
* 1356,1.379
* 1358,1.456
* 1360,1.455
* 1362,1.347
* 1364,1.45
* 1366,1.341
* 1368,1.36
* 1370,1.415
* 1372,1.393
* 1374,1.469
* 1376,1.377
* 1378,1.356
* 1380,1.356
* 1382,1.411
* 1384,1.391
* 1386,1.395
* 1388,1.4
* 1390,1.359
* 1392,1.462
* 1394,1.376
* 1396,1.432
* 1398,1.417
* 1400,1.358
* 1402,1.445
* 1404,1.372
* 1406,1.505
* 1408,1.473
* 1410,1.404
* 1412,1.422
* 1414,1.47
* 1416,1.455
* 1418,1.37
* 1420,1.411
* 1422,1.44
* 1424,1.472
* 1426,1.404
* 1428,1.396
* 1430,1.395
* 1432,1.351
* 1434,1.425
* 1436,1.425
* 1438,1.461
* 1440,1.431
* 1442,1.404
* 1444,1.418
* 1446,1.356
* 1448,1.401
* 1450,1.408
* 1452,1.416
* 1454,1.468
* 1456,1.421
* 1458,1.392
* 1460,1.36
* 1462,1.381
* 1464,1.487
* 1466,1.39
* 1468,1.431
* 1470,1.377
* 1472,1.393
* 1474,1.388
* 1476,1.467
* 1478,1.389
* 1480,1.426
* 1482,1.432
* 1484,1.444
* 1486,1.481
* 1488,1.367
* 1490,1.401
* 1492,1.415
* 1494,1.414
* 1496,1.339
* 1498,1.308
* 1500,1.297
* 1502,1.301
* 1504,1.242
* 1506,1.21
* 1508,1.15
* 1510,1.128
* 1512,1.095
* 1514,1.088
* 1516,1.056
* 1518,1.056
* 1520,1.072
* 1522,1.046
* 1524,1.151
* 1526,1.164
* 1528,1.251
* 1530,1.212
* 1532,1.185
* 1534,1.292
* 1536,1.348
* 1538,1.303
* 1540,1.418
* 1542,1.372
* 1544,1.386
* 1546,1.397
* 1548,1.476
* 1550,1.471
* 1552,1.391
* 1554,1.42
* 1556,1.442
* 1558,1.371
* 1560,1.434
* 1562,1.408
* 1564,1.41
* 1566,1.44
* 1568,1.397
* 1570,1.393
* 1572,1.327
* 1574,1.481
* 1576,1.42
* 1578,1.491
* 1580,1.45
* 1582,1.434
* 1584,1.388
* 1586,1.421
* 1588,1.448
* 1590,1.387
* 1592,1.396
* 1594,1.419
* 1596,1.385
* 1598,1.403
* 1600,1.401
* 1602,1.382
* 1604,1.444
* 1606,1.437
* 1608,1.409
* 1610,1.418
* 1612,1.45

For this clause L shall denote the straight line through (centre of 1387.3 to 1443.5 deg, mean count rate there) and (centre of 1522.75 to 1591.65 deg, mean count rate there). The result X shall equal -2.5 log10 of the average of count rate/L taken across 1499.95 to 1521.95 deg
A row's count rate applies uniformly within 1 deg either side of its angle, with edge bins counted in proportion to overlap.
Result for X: 0.21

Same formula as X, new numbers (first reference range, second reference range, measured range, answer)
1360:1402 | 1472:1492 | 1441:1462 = 0.01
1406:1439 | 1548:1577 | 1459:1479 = 0.01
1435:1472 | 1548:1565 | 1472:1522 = 0.10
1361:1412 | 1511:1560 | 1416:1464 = -0.04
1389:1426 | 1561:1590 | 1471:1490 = 0.00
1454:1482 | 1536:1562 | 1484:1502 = 0.02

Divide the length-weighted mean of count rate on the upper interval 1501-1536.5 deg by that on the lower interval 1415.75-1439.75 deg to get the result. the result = 0.82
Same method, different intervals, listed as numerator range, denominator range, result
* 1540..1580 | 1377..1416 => 1.00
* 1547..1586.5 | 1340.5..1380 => 1.01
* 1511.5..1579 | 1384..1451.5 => 0.93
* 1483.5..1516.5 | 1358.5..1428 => 0.91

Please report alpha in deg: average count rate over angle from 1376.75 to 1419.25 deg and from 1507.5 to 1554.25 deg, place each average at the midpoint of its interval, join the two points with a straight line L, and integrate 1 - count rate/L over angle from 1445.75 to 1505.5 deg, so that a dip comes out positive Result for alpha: -3.5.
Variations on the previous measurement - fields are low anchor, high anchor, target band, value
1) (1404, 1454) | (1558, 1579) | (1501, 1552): 6.50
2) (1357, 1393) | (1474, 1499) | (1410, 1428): -0.32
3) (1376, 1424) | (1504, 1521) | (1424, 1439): -0.94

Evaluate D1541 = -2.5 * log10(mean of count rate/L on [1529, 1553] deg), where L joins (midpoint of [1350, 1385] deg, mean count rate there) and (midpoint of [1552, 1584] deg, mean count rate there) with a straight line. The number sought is 0.05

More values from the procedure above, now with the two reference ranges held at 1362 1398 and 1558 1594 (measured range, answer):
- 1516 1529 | 0.253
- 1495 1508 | 0.111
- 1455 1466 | -0.001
